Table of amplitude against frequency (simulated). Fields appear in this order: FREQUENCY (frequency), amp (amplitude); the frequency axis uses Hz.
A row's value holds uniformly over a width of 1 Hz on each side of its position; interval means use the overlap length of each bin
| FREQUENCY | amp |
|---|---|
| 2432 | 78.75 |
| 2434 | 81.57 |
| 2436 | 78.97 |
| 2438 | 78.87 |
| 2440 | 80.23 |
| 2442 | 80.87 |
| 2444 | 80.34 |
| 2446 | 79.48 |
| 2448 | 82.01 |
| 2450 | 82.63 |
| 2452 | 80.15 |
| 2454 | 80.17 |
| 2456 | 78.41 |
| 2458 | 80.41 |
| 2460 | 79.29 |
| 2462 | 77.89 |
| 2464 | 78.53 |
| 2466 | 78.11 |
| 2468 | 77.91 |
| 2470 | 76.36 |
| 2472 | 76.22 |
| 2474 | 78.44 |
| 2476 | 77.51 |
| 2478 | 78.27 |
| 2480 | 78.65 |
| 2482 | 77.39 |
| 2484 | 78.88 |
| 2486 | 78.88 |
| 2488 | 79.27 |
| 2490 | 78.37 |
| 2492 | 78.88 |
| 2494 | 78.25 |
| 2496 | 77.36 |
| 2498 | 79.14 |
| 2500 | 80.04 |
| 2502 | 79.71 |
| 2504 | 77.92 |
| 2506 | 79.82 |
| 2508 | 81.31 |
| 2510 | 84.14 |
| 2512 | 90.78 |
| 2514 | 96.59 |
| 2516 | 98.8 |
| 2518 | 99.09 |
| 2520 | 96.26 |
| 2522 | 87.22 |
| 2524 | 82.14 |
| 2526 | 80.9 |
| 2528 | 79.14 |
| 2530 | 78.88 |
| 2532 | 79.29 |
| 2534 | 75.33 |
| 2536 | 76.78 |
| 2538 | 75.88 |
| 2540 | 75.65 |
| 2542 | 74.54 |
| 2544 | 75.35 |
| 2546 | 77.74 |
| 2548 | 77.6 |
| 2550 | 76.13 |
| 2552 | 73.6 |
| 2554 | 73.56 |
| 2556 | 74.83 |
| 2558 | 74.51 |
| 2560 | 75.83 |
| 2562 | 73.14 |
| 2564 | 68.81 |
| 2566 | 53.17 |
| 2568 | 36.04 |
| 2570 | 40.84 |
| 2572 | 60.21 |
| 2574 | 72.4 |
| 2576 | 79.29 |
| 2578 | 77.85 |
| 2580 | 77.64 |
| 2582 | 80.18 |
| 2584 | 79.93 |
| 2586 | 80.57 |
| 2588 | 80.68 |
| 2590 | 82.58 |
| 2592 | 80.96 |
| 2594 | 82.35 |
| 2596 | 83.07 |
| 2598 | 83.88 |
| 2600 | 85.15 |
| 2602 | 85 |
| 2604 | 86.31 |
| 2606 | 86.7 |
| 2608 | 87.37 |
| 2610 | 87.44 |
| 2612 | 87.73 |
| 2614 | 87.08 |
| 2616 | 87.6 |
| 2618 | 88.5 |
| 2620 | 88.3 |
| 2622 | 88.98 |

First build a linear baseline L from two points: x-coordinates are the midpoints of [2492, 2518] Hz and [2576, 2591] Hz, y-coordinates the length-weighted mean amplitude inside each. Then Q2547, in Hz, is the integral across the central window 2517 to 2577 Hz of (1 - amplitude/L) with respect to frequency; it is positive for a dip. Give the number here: 5.70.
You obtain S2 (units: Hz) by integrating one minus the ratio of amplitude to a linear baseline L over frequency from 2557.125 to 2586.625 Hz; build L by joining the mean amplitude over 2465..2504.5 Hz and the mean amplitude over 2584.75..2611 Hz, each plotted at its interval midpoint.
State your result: 5.1 Hz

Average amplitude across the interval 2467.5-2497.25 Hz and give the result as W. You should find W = 78.1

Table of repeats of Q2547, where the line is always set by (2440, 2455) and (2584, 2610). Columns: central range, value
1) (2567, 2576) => 3.01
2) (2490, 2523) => -1.28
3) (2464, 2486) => 0.93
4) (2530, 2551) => 1.54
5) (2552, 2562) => 1.03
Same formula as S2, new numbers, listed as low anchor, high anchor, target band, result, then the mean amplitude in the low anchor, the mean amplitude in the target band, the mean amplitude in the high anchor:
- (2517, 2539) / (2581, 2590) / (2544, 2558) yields 1.1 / 82.8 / 75.5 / 80.6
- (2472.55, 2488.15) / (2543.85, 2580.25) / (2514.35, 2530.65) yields -3.3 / 78.3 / 88.3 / 69.1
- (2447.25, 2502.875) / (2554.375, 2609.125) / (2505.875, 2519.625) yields -2.4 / 78.8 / 91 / 75.2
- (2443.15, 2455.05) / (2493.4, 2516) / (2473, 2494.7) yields 1.0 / 80.8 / 78.4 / 83.1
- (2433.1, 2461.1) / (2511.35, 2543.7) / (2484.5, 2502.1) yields 0.8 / 80.2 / 78.8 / 83.9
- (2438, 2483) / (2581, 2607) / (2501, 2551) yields -0.8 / 79.1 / 82.3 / 82.9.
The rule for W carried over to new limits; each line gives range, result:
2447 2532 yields 81.4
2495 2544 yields 82.6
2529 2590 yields 72.7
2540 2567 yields 73.1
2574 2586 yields 78.6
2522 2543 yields 78.3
